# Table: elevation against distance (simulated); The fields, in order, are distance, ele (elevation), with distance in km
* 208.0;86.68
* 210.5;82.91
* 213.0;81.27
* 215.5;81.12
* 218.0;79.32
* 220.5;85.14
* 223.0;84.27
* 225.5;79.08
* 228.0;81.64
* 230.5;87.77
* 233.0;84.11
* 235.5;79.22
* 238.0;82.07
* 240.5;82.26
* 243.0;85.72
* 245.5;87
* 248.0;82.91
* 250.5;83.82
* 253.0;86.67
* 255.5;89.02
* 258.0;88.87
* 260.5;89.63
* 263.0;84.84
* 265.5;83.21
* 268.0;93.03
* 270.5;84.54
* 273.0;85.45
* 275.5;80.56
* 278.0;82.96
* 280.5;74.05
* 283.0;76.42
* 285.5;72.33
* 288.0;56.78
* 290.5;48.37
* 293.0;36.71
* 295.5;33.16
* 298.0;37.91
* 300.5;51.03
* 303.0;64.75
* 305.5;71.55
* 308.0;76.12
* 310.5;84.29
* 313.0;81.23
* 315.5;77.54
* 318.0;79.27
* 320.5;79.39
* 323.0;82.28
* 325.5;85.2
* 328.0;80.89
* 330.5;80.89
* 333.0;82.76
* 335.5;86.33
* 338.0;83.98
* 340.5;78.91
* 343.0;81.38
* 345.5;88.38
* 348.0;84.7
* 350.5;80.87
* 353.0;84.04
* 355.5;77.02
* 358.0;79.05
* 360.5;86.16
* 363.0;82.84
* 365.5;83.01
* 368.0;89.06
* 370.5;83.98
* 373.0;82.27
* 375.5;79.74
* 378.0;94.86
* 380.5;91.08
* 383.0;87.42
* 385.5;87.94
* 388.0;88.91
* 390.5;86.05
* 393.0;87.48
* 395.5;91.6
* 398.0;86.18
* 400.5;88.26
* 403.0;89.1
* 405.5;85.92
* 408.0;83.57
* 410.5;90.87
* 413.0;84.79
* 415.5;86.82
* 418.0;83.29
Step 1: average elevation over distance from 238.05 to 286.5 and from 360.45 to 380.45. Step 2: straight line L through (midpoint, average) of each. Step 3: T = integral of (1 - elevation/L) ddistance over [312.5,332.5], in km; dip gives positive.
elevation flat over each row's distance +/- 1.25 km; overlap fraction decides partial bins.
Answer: 0.9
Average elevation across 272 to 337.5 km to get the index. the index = 71.2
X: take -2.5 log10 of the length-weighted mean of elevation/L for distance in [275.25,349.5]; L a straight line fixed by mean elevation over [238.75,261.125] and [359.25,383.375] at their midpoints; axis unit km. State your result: 0.18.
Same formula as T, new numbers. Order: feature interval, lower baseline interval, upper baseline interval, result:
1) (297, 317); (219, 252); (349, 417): 3.80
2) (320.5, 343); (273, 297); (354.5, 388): -2.18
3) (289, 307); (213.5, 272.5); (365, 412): 7.58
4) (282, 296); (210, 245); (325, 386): 4.81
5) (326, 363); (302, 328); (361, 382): -0.13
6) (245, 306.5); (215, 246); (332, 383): 7.72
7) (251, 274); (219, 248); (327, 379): -1.04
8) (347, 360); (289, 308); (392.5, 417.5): -2.17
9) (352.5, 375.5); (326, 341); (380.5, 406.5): 0.69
